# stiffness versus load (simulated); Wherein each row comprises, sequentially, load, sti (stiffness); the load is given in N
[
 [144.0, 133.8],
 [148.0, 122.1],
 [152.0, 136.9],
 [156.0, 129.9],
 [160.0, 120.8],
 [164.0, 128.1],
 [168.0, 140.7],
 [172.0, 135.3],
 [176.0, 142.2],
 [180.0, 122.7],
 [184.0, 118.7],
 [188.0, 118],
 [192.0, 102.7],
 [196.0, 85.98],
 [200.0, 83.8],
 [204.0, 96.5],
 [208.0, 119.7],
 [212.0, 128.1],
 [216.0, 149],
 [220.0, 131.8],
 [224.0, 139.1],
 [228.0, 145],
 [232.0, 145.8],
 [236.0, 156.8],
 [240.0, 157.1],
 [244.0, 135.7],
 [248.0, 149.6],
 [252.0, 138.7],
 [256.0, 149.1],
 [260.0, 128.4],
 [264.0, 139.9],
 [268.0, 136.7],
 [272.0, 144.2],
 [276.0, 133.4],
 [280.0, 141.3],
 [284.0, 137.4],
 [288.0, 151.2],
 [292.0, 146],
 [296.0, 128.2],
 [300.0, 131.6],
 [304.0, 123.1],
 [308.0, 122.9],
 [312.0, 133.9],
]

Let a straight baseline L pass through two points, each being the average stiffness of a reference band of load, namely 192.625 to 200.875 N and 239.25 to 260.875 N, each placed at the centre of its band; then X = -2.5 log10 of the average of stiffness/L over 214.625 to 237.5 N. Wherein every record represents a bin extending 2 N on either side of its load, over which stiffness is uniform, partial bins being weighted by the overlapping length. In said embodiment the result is -0.22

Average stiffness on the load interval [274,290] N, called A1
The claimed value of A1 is 141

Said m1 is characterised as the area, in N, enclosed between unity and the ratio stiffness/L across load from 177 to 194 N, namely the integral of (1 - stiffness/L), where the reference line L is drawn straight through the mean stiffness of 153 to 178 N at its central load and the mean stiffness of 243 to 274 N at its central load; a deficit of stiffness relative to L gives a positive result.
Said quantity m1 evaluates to 2.2 N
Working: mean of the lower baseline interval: 133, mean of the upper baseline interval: 140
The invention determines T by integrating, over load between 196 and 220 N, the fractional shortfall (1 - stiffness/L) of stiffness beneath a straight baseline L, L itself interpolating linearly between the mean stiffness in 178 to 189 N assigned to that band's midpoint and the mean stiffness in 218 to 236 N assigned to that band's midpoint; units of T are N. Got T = 3.4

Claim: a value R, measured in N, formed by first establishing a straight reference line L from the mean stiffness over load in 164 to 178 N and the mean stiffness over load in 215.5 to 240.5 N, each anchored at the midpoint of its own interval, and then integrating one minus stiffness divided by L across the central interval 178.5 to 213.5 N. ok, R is 8.2 N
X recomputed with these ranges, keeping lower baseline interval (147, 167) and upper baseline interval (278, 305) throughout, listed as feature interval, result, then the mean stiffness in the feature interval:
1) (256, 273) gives -0.021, 138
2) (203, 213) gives 0.147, 115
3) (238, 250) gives -0.102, 147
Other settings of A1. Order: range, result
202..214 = 115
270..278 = 139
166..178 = 139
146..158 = 130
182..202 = 102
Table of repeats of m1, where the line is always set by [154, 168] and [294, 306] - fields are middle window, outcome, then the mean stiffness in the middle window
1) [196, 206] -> 3.03 N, 89.3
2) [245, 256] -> -1.41 N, 144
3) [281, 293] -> -1.58 N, 144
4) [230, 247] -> -2.78 N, 149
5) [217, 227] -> -0.76 N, 138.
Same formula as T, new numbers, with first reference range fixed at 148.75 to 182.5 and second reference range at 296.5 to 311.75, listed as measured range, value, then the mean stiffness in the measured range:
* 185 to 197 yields 2.4 N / 105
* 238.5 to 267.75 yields -3.0 N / 142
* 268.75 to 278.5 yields -0.8 N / 139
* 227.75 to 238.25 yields -1.7 N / 150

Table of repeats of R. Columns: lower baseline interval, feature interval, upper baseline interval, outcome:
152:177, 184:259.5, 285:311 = 2.3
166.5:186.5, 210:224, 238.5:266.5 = 0.1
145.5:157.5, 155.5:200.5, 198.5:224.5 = 2.2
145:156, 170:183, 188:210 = -2.1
